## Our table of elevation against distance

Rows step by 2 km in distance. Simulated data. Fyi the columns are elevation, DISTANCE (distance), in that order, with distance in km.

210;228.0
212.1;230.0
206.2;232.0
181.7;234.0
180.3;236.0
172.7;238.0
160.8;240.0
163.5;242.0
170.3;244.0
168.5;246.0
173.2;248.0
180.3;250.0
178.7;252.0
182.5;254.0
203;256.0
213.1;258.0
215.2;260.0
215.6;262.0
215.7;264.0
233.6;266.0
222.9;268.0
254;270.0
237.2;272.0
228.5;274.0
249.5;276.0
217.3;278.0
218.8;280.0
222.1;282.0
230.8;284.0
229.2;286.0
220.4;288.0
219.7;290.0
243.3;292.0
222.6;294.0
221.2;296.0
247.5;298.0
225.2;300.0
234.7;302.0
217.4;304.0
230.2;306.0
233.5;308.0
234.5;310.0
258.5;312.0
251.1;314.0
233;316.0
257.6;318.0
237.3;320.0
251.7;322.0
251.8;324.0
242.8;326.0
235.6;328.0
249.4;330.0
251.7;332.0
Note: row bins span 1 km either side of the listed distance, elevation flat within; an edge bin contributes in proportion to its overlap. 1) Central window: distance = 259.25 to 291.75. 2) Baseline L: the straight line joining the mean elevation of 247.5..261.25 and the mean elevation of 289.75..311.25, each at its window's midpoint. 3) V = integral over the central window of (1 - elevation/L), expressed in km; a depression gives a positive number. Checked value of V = -2.6 km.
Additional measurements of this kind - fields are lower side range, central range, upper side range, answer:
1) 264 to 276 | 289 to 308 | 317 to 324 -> 1.07 km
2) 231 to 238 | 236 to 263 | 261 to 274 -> 2.94 km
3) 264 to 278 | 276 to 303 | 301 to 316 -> 0.89 km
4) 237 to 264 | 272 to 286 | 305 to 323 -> -1.15 km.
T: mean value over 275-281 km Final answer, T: 229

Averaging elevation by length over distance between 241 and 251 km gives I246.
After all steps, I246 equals 171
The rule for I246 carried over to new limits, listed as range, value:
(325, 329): 239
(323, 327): 247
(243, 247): 169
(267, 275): 236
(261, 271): 228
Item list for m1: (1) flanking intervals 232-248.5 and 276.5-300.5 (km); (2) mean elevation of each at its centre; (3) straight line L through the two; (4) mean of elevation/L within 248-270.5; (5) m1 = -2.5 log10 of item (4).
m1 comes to -0.069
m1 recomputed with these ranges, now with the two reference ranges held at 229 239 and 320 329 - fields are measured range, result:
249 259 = 0.061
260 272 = -0.091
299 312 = 0.008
